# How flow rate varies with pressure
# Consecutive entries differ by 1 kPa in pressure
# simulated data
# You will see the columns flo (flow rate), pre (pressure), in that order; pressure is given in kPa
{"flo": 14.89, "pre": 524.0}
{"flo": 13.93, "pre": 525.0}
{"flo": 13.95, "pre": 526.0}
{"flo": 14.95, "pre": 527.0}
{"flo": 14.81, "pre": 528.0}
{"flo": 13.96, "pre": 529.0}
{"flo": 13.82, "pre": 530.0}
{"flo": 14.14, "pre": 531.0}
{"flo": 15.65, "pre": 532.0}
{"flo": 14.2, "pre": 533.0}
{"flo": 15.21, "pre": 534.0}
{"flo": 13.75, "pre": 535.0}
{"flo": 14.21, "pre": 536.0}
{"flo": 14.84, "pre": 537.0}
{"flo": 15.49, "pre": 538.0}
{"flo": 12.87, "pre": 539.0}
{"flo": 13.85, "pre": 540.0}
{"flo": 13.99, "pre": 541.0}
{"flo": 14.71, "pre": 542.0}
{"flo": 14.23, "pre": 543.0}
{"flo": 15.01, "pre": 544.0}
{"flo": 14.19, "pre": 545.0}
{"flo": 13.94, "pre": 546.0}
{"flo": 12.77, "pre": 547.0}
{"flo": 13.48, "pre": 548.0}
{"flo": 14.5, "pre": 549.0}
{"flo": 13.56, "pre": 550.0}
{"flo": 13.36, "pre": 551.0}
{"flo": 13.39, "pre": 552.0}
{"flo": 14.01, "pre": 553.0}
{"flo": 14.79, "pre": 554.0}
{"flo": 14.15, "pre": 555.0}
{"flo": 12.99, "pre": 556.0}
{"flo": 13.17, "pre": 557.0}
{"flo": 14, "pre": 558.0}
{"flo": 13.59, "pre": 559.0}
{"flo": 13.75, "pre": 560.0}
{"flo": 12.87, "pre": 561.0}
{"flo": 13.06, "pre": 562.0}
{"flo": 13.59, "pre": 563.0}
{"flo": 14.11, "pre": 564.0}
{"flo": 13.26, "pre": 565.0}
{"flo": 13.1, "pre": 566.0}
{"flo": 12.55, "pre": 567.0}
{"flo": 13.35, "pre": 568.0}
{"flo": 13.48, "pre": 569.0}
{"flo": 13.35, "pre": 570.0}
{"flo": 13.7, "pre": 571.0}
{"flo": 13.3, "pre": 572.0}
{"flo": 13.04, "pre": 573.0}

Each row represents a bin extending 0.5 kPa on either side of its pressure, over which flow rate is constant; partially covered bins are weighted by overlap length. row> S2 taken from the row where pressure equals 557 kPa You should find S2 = 13.17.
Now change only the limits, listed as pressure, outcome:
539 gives 12.87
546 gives 13.94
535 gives 13.75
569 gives 13.48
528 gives 14.81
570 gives 13.35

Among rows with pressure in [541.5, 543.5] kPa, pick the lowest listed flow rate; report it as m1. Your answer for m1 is 14.23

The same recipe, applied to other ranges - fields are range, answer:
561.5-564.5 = 13.06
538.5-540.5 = 12.87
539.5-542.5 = 13.85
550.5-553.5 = 13.36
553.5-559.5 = 12.99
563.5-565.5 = 13.26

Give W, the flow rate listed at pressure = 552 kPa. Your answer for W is 13.39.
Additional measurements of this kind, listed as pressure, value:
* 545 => 14.19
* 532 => 15.65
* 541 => 13.99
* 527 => 14.95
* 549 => 14.5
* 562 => 13.06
